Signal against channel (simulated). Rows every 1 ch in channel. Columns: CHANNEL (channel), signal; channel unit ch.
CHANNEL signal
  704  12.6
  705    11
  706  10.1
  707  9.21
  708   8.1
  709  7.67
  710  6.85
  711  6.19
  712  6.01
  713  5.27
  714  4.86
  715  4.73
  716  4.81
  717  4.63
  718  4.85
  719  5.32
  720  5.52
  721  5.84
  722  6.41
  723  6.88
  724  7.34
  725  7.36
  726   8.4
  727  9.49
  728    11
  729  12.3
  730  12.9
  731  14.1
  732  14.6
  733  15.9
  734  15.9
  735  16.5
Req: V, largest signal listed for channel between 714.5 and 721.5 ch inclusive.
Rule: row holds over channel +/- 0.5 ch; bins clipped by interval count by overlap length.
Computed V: 5.84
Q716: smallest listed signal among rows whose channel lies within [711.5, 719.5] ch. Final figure 4.63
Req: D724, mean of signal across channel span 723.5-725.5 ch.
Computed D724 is 7.35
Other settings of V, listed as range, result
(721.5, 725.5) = 7.36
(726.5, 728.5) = 11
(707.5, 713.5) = 8.1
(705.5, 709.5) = 10.1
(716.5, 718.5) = 4.85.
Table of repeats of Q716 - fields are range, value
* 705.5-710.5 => 6.85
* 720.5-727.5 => 5.84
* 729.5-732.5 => 12.9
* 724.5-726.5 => 7.36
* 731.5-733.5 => 14.6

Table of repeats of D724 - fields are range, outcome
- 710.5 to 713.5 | 5.82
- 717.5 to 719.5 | 5.08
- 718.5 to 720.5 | 5.42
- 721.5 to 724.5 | 6.88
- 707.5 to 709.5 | 7.88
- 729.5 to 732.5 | 13.9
